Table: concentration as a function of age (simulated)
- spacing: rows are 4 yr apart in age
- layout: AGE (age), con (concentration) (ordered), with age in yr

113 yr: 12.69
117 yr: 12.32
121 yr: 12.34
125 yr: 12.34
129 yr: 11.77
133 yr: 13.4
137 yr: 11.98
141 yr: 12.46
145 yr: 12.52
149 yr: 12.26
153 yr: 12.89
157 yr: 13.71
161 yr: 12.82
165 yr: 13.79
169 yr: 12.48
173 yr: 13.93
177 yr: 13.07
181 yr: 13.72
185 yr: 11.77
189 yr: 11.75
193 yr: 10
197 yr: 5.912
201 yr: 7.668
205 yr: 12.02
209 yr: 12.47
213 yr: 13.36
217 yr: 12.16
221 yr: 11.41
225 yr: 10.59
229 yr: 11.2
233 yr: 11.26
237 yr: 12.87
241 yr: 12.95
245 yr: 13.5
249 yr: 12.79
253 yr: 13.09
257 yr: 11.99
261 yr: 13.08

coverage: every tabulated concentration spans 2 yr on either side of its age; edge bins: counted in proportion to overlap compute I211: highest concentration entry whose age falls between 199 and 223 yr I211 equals 13.36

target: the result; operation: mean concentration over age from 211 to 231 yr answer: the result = 11.7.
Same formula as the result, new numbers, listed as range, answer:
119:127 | 12.3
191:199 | 7.96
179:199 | 10.6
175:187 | 12.9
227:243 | 12.1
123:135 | 12.5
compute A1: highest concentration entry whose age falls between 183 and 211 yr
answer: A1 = 12.47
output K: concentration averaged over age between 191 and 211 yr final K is 9.61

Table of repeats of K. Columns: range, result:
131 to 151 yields 12.5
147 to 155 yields 12.6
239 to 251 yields 13.1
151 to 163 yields 13.1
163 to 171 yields 13.1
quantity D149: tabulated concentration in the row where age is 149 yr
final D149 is 12.26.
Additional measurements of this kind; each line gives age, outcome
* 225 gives 10.59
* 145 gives 12.52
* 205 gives 12.02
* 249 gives 12.79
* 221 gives 11.41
